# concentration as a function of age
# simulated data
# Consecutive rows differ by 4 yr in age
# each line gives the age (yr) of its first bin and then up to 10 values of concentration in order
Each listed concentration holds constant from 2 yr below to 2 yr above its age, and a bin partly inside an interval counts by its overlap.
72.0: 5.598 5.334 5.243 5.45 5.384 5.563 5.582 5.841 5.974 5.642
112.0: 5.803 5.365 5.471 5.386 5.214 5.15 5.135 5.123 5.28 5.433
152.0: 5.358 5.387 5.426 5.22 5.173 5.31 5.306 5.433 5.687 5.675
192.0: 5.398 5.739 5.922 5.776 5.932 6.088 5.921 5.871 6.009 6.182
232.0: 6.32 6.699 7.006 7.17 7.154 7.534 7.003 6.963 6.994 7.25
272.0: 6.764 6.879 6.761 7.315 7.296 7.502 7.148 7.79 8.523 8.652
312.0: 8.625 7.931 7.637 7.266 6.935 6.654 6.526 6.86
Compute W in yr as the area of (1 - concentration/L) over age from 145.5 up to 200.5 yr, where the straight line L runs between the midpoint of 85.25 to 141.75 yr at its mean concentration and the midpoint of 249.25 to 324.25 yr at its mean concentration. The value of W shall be 6.3 yr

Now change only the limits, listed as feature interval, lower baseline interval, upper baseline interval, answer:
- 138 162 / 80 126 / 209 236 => 1.9 yr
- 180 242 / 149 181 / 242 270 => 2.5 yr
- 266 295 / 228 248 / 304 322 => 1.9 yr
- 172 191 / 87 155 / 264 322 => 2.1 yr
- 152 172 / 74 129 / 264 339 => 2.6 yr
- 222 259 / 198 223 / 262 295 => -2.0 yr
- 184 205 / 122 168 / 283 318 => 1.4 yr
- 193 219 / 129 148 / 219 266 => 1.4 yr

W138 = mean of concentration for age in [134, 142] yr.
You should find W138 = 5.13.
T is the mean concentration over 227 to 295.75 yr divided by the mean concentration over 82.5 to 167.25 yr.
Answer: 1.3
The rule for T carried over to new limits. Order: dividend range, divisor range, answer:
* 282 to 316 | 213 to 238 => 1.28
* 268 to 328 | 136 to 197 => 1.40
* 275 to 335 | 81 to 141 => 1.37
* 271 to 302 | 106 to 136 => 1.33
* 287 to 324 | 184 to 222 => 1.36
